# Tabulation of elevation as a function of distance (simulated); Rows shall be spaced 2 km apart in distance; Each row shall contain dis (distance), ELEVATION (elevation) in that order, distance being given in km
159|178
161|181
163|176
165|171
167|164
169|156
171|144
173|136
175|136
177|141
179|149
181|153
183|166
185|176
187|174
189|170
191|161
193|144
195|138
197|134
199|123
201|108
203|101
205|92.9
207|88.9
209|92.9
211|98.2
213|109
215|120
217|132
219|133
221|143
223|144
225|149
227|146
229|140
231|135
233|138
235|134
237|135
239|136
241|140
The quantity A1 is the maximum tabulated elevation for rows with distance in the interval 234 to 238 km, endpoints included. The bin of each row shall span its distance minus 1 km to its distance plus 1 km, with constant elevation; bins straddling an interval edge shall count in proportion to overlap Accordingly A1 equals 135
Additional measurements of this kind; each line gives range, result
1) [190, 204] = 161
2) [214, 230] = 149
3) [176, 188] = 176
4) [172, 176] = 136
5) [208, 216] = 120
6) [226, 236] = 146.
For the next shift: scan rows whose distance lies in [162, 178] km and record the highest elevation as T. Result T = 176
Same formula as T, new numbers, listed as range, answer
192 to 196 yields 144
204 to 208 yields 92.9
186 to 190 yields 174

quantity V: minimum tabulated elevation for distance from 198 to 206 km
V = 92.9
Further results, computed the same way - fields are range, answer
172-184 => 136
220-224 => 143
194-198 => 134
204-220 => 88.9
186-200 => 123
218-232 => 133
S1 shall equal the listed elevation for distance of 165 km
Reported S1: 171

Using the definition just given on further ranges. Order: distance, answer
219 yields 133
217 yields 132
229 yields 140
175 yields 136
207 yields 88.9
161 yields 181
